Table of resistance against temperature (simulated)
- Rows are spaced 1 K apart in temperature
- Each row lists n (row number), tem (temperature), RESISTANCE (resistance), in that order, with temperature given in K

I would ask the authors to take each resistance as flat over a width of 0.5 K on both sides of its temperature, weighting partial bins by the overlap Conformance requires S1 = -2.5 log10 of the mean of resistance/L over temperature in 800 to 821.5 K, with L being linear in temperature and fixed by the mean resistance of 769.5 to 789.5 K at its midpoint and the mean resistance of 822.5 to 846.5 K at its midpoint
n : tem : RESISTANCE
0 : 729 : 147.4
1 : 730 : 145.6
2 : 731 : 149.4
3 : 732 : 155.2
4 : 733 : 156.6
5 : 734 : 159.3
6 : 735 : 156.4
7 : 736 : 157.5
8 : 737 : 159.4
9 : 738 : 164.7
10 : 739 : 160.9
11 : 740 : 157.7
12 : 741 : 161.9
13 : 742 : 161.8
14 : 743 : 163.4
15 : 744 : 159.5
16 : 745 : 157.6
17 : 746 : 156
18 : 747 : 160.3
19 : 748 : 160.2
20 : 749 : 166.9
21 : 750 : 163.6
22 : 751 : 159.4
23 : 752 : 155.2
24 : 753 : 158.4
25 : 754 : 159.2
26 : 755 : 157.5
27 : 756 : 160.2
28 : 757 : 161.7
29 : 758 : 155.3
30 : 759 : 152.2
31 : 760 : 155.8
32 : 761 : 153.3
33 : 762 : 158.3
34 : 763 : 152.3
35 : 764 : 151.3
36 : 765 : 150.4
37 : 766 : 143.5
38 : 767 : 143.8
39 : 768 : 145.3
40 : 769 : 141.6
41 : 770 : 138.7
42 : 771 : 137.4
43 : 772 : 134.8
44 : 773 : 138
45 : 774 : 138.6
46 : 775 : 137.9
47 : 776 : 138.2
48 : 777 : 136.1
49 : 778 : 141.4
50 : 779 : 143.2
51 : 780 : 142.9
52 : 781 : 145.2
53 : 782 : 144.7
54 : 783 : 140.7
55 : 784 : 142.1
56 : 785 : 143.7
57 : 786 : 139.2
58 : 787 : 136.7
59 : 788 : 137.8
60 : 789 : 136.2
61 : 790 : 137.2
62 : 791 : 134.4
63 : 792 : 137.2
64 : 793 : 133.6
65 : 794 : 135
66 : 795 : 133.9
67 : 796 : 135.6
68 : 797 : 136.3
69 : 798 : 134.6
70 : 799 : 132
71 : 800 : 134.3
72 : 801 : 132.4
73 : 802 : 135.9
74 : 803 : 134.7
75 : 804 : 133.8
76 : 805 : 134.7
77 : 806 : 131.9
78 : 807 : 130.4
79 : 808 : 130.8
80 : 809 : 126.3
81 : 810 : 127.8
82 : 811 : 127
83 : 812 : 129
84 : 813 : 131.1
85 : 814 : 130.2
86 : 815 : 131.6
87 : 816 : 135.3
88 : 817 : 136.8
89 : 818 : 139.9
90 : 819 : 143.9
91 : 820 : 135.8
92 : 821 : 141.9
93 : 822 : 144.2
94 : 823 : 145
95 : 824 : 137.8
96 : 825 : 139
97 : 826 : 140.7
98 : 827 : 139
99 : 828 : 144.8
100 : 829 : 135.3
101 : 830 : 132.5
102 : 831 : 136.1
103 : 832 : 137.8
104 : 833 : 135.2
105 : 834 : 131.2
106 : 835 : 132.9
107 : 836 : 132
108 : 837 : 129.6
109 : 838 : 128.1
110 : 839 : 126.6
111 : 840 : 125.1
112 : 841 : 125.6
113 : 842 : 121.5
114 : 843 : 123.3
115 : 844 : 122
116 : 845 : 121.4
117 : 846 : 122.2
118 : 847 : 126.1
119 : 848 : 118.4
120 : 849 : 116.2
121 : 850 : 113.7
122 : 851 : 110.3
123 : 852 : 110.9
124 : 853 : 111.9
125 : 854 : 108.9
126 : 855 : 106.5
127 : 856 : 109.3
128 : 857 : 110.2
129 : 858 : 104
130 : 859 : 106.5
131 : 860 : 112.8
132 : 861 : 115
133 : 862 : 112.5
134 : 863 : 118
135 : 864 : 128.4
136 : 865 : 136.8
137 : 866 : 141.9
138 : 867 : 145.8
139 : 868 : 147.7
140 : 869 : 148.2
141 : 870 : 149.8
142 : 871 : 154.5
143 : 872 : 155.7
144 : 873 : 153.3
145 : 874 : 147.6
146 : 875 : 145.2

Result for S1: 0.01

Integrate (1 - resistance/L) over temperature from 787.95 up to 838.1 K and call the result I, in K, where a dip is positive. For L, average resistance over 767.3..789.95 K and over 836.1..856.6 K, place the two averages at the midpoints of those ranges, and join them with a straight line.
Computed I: -2.2 K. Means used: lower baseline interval 140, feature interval 135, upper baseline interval 119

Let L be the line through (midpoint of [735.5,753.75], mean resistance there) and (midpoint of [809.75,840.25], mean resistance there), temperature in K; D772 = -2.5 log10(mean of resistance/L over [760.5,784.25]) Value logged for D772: 0.06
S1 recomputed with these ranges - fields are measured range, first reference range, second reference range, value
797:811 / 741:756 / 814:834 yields 0.09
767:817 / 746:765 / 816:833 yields 0.09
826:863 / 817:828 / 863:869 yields 0.15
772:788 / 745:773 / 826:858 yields 0.04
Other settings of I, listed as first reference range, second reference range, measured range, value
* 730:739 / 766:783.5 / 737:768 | -1.6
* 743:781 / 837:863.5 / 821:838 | -1.7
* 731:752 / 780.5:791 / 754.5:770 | -0.1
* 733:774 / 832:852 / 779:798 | 0.6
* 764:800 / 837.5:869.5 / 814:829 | -1.2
